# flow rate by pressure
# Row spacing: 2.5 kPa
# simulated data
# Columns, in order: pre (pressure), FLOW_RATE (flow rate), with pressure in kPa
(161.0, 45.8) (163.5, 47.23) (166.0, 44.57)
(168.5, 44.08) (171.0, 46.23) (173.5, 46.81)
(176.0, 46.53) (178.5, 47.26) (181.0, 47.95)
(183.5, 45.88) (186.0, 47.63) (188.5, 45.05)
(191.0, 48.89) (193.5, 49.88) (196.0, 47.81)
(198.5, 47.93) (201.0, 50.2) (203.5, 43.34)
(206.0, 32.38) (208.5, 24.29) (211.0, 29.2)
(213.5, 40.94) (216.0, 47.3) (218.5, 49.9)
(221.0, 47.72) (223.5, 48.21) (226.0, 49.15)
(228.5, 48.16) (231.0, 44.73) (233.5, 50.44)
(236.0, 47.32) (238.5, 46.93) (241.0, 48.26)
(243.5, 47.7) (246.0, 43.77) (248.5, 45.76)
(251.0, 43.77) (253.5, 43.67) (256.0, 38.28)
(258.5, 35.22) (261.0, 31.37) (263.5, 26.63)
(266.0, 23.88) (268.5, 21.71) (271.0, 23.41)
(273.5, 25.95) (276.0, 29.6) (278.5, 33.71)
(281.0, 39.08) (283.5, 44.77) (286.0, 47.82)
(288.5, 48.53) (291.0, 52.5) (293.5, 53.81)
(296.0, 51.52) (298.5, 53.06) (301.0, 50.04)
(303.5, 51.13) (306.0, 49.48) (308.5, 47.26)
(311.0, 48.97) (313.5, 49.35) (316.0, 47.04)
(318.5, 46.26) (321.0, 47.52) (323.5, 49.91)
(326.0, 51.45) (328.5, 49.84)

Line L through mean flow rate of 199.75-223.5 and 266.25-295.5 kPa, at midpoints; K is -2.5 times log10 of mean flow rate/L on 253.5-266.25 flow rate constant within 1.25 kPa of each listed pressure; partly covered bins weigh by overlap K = 0.19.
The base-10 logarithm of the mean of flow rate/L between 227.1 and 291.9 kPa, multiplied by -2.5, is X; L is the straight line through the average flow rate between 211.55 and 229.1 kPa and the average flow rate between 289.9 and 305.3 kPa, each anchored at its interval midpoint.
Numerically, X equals 0.23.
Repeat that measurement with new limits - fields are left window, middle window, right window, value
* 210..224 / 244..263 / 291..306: 0.18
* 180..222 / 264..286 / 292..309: 0.50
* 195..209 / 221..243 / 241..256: -0.10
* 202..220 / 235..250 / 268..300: -0.18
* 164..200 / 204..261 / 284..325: 0.12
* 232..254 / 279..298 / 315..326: -0.01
